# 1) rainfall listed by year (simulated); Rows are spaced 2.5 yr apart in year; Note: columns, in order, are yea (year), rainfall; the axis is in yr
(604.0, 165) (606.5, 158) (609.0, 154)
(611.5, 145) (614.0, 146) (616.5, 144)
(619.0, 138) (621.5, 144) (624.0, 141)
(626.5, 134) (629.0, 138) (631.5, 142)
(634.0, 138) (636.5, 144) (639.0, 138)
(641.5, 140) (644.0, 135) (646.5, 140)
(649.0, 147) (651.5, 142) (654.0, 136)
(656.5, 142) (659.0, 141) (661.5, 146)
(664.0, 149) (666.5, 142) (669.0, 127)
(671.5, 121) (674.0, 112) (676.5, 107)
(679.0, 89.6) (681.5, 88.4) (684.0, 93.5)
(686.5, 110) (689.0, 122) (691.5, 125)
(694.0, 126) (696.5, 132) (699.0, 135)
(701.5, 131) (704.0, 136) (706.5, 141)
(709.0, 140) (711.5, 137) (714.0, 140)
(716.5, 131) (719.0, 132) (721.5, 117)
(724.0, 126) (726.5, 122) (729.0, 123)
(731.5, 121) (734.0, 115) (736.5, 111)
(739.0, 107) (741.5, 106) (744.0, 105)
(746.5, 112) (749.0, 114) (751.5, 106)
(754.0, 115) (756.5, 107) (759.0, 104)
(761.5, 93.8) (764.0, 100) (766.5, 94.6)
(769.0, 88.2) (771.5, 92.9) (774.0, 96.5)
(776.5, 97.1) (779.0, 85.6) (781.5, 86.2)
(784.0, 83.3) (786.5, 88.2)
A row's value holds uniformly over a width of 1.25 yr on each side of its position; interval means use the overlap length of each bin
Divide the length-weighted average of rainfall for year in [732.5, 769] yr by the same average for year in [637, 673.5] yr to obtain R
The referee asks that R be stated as 0.76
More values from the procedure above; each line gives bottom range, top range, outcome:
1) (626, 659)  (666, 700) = 0.83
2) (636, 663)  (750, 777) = 0.71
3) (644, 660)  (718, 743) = 0.84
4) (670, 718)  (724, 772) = 0.88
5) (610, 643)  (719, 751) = 0.82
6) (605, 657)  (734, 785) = 0.71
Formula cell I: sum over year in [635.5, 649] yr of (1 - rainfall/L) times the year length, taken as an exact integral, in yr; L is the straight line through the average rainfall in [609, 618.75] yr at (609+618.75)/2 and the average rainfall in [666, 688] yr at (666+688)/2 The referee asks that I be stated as -1.1 yr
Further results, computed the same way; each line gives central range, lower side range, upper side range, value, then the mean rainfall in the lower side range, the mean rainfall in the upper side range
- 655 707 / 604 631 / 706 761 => 2.5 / 145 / 119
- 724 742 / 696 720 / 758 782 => 0.4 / 136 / 94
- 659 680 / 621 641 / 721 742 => 0.9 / 140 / 117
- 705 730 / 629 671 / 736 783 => -3.2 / 140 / 101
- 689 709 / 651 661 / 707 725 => 0.4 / 141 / 132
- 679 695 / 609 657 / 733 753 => 2.1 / 141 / 110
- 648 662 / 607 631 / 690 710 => -0.3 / 143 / 133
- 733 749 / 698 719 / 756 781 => 0.6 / 136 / 95.3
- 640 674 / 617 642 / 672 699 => -3.2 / 140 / 112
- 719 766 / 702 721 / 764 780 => 0.9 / 136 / 93.2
